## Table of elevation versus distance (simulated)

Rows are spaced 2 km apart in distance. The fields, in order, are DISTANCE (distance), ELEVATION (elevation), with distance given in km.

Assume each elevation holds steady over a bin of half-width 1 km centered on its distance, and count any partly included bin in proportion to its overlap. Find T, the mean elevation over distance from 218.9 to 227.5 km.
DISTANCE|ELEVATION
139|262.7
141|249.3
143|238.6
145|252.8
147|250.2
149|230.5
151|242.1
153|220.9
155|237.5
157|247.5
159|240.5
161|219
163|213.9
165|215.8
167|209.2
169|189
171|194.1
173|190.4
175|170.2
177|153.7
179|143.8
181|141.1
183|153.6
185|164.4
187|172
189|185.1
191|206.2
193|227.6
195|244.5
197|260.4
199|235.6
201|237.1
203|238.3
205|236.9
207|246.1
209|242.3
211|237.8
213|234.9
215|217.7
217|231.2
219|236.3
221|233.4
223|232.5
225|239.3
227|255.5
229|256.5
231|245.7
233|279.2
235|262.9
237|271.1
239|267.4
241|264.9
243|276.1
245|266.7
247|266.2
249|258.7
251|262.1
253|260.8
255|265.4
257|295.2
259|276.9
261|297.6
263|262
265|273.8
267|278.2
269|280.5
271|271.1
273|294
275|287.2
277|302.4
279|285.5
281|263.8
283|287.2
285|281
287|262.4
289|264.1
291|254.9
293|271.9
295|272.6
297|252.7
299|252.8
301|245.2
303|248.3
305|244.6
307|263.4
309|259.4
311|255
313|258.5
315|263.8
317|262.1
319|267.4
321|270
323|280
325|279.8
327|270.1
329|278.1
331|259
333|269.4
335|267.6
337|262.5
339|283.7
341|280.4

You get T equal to 239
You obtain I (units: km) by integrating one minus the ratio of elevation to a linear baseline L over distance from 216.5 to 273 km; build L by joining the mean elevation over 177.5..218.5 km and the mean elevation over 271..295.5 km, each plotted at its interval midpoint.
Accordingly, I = -3.7 km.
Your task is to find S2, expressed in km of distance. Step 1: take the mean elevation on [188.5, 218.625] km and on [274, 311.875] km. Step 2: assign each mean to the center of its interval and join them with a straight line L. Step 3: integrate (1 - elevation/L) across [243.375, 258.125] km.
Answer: -1.1 km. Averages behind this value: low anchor 233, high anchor 266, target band 268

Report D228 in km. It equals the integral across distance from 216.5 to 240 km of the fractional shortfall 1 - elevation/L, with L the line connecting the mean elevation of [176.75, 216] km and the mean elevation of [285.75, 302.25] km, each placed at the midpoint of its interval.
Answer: -2.6 km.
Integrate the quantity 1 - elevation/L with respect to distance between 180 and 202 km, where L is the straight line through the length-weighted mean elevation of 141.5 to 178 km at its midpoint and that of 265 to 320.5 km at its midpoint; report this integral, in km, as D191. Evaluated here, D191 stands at 2.64 km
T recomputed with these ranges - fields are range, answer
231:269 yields 271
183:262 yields 245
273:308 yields 268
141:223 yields 217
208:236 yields 243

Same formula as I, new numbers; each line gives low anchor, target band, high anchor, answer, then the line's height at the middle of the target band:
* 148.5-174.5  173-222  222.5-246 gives 6.1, 239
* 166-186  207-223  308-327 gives -3.0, 197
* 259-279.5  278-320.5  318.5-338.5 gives 2.1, 277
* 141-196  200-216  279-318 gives -0.9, 223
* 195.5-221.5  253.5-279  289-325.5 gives -3.1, 251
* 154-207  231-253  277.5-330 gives -2.9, 236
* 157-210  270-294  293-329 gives -2.7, 249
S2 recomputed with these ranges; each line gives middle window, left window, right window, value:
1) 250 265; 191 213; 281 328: -1.30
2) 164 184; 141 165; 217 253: 5.37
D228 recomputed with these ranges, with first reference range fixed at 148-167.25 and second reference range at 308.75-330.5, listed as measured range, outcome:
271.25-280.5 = -1.15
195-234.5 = 0.00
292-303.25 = 0.19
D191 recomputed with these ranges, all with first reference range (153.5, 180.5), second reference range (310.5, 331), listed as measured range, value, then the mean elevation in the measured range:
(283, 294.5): -0.66 km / 269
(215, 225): -0.36 km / 232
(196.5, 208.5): -1.39 km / 242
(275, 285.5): -1.42 km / 284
